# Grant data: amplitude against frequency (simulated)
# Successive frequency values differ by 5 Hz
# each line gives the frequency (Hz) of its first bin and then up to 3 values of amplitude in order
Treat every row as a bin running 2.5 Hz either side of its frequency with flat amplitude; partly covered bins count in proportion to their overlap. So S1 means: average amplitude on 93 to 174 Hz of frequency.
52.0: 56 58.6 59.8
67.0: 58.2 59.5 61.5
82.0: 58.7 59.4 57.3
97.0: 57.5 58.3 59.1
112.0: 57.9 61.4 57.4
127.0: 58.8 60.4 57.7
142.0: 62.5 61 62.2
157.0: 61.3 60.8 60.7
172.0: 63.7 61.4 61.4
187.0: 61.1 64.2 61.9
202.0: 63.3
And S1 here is 60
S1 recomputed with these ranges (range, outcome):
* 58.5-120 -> 59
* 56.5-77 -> 59.4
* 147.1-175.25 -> 61.7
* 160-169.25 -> 60.7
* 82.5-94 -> 58.5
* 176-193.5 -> 62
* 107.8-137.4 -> 59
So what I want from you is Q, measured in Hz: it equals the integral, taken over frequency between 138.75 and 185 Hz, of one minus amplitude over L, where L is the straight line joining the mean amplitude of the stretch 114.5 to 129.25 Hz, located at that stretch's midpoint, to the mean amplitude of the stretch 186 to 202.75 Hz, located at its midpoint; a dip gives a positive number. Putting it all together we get -0.36 Hz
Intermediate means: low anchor 59.2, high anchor 62.7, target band 61.6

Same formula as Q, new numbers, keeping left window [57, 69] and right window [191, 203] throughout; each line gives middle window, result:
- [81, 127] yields 1.2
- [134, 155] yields 0.2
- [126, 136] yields 0.3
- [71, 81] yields -0.2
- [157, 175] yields 0.1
